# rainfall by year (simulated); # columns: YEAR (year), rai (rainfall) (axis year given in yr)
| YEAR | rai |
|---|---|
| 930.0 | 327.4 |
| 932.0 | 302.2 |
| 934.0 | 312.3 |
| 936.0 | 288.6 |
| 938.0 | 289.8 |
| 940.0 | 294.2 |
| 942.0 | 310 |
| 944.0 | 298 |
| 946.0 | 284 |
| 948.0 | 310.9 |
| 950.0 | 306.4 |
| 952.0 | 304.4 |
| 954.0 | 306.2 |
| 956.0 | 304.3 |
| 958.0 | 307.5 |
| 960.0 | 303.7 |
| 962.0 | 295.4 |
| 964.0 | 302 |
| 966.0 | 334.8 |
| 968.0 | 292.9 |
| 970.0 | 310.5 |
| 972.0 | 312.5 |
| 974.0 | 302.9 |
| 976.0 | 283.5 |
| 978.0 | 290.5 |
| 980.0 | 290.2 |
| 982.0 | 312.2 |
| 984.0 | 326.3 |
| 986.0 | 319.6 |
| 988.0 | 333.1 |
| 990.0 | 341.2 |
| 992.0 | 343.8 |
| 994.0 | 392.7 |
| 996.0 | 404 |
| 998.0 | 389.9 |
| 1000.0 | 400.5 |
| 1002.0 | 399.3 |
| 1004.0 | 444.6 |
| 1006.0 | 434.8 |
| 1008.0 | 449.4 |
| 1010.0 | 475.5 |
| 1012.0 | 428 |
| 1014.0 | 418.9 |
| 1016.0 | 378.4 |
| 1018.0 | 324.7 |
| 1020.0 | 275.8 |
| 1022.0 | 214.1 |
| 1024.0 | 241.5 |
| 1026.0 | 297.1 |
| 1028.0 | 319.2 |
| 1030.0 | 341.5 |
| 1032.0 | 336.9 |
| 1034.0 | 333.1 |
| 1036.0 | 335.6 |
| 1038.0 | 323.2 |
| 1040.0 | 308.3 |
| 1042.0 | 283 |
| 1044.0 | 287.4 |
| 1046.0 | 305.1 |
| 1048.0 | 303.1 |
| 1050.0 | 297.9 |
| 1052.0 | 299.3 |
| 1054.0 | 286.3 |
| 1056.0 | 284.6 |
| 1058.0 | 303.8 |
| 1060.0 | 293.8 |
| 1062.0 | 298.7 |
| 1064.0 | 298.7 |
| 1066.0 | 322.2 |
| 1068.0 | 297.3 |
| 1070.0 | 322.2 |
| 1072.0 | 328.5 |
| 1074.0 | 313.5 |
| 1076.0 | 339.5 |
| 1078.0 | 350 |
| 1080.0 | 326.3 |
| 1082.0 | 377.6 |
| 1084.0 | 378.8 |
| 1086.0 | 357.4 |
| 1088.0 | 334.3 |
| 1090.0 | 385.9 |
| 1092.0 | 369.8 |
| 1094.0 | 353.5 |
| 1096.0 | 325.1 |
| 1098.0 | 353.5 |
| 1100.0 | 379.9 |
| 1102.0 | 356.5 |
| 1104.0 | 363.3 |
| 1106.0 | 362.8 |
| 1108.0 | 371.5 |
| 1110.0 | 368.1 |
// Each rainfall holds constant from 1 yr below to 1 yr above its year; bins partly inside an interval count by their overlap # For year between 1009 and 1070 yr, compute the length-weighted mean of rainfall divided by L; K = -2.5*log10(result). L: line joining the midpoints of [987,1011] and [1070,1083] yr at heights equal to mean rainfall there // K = 0.16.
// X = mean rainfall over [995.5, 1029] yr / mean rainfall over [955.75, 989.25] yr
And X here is 1.20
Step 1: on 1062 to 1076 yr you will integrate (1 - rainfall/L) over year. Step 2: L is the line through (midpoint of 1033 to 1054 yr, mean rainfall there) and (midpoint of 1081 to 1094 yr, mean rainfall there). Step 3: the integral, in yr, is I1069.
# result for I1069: 1.1 yr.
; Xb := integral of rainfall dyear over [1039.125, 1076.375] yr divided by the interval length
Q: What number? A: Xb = 303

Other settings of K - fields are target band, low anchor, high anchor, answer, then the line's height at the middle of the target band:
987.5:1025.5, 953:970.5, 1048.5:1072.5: -0.220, 304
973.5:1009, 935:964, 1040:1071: -0.197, 300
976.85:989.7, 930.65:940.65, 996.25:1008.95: 0.222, 384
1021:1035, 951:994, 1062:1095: 0.101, 327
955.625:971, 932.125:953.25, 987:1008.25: 0.095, 335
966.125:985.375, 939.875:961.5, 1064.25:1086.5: 0.019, 309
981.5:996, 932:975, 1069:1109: -0.091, 316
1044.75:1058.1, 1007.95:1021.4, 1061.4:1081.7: 0.161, 344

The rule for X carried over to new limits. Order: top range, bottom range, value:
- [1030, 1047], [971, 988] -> 1.03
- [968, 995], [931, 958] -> 1.06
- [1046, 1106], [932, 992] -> 1.08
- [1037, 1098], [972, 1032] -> 0.92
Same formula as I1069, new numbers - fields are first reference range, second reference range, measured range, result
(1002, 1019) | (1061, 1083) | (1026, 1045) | 3.14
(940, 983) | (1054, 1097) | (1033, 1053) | 0.92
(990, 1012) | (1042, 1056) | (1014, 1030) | 2.51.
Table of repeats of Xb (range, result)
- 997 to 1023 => 387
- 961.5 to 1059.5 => 333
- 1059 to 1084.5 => 326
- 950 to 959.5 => 306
